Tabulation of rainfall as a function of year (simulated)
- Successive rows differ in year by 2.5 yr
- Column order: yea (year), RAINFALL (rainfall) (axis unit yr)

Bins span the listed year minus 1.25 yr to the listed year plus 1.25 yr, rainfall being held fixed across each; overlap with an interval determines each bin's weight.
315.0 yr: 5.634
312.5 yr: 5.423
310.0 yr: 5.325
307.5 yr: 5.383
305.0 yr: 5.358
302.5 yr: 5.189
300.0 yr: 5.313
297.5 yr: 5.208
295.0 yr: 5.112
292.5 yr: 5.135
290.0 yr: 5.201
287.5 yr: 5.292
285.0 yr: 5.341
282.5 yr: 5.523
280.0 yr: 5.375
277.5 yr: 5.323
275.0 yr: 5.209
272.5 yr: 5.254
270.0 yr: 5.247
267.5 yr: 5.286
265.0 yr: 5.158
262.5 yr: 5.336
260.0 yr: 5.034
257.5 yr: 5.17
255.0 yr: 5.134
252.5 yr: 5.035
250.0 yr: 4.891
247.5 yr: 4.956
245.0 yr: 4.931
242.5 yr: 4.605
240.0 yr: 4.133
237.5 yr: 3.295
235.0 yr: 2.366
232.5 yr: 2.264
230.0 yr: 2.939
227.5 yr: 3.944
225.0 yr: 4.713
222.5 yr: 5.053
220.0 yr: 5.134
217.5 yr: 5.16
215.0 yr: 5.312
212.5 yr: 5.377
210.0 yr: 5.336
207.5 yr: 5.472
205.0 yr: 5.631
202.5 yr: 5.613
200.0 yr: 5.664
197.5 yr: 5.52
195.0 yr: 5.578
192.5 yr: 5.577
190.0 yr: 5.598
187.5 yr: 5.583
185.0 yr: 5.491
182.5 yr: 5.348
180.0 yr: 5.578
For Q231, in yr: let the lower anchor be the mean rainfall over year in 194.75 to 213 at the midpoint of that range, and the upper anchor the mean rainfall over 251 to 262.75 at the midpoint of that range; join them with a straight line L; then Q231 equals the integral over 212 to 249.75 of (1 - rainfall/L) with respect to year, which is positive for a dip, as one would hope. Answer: 7.4 yr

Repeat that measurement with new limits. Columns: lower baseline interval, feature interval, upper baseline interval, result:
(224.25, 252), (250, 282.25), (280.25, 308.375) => -4.3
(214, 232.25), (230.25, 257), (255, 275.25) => 3.9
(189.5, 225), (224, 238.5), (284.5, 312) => 5.8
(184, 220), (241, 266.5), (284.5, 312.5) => 1.6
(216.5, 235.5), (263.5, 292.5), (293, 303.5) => -2.5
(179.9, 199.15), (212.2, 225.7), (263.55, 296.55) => 0.8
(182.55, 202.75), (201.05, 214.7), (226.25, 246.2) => -1.7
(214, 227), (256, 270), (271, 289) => 0.1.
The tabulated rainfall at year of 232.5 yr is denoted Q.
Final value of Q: 2.264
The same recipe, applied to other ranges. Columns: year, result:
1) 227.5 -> 3.944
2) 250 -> 4.891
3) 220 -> 5.134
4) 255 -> 5.134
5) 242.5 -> 4.605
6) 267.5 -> 5.286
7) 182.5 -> 5.348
